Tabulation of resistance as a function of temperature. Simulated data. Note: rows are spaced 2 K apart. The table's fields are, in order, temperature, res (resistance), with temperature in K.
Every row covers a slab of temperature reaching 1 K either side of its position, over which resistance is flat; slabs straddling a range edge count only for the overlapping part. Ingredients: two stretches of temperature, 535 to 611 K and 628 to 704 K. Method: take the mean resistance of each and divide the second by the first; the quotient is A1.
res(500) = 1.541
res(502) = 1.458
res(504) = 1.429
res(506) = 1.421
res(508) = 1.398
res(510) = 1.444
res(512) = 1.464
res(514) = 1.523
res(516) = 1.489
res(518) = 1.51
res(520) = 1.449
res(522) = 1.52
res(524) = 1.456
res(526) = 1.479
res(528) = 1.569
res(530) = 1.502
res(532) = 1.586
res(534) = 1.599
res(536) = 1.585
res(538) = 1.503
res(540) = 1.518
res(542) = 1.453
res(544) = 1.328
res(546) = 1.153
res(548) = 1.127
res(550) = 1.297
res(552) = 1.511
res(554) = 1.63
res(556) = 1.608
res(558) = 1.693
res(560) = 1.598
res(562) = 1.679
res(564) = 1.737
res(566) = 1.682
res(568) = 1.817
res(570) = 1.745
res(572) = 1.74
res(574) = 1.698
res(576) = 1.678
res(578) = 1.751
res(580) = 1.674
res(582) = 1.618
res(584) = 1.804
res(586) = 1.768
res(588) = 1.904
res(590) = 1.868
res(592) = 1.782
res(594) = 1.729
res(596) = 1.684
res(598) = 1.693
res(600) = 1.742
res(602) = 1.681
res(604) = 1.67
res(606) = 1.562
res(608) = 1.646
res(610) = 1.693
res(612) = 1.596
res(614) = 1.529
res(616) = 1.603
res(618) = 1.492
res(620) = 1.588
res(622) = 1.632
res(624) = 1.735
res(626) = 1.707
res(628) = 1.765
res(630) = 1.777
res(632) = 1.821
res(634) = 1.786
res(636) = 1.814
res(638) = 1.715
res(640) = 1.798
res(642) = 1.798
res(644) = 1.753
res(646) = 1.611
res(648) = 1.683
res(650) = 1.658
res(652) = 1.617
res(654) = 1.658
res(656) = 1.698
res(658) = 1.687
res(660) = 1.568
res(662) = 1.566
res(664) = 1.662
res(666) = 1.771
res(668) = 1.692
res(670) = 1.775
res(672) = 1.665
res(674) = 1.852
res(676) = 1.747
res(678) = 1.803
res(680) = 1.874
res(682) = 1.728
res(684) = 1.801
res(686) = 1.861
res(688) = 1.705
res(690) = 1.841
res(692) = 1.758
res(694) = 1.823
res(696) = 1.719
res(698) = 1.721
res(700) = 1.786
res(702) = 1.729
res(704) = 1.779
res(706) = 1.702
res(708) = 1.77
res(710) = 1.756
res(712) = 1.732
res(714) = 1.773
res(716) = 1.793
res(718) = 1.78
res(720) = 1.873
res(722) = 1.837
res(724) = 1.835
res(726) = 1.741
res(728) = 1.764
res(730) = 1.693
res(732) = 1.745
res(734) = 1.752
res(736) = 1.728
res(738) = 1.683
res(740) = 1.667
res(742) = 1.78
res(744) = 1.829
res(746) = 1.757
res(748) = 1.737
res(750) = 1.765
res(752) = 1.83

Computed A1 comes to 1.1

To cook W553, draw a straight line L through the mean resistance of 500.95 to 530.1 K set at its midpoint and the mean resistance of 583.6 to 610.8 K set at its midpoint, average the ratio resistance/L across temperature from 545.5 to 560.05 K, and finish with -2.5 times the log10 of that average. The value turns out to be 0.10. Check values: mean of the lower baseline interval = 1.47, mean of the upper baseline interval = 1.73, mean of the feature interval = 1.45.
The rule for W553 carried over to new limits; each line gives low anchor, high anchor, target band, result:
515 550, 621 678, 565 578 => -0.124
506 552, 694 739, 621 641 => -0.087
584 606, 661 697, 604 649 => 0.041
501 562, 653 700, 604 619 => 0.019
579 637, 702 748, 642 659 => 0.029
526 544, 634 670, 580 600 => -0.098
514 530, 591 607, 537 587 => 0.006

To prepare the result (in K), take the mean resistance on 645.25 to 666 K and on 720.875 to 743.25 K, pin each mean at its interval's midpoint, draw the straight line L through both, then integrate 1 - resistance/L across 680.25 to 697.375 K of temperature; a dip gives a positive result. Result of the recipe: -0.9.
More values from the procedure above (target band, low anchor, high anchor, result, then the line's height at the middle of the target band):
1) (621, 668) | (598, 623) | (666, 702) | -0.5 K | 1.69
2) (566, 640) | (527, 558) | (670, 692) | -4.7 K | 1.61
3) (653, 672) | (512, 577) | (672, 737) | 0.4 K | 1.71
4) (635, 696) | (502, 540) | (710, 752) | -1.9 K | 1.68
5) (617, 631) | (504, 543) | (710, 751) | -0.4 K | 1.63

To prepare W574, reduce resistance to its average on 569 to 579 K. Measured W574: 1.72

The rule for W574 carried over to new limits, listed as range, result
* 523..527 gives 1.47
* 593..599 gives 1.7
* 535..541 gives 1.54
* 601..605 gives 1.68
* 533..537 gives 1.59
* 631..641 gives 1.79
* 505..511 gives 1.42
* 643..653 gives 1.66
